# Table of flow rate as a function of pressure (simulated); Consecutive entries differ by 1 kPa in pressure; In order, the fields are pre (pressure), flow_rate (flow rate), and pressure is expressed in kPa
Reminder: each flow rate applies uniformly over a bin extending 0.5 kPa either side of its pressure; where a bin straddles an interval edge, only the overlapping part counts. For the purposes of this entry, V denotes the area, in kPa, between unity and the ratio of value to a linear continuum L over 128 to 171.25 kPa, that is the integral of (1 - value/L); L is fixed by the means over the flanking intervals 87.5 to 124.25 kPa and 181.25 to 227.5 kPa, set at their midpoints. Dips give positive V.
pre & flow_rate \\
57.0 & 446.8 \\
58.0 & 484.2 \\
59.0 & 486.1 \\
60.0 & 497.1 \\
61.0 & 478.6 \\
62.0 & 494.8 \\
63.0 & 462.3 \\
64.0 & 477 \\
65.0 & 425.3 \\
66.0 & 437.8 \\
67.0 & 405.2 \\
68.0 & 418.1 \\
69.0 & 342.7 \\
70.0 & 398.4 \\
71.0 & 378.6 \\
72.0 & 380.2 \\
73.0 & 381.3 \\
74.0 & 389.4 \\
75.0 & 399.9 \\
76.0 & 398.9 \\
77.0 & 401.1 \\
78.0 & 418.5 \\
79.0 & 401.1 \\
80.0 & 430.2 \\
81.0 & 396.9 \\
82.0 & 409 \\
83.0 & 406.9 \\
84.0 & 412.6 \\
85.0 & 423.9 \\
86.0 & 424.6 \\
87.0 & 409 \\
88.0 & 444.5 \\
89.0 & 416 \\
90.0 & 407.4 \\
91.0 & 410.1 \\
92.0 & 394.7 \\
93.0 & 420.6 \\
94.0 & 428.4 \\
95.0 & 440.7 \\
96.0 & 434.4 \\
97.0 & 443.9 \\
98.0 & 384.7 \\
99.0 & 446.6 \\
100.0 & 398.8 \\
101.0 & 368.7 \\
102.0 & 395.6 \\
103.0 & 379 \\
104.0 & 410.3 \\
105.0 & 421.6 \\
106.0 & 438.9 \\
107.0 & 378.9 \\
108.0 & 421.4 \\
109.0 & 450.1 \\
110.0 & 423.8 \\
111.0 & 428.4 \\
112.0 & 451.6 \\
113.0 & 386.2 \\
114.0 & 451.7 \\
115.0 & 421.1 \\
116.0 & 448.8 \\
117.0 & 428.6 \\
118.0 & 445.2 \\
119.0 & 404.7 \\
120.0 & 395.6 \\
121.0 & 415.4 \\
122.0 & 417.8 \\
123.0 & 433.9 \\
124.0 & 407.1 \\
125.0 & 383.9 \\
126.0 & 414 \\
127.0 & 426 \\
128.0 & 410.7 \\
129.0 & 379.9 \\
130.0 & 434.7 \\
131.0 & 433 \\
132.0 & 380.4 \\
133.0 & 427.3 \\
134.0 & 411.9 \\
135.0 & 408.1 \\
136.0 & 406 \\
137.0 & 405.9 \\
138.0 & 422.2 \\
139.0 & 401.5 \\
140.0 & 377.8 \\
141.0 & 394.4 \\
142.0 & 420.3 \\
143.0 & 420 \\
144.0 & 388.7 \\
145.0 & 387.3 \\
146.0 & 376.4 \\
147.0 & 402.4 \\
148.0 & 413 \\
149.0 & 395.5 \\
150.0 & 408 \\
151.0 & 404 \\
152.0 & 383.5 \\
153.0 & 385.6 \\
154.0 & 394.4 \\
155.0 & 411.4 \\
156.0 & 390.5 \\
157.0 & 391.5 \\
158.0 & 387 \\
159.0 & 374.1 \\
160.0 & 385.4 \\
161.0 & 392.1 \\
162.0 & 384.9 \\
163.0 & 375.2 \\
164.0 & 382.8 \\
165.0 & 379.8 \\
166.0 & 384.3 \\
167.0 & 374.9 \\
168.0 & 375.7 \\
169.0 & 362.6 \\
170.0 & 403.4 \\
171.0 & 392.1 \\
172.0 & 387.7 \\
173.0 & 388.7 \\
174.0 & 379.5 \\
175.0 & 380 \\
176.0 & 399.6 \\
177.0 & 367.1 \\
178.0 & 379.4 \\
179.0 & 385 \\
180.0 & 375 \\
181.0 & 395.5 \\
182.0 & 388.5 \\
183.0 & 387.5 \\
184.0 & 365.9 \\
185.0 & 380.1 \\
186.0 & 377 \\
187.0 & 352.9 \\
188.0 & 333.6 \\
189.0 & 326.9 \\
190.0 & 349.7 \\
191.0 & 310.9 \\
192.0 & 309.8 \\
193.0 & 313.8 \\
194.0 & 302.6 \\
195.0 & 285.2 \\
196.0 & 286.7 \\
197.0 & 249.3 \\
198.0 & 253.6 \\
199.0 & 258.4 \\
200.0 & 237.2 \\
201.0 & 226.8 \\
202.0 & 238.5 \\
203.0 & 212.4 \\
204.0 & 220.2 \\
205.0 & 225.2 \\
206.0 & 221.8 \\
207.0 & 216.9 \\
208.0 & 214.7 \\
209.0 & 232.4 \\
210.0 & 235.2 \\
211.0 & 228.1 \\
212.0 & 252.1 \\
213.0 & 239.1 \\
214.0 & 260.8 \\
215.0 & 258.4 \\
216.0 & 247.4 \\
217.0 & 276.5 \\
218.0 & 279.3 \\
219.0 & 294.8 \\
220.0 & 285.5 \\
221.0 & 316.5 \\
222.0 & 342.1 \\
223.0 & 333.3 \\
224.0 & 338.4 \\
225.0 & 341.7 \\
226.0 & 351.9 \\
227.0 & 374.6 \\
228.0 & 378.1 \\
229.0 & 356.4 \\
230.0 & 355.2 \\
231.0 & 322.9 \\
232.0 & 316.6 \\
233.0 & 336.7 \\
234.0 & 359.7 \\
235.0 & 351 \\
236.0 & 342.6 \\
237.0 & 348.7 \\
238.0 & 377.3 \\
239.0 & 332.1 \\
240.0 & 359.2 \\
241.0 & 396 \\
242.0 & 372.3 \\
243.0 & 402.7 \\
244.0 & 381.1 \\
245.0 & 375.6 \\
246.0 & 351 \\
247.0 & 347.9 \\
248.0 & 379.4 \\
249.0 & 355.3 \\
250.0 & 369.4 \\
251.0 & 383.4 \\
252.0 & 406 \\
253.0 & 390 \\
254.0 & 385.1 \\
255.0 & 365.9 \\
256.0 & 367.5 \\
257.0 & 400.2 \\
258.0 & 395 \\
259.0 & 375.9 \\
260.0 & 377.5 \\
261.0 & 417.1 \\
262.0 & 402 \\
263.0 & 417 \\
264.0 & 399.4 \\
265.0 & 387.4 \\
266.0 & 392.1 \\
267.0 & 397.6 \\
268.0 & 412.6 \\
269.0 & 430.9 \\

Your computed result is -4.10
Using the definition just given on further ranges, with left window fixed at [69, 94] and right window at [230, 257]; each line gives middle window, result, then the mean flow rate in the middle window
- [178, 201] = 3.1 kPa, 327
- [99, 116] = -0.7 kPa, 416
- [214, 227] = 2.3 kPa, 306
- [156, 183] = 0.0 kPa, 384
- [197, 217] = 7.3 kPa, 237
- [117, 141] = -1.0 kPa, 411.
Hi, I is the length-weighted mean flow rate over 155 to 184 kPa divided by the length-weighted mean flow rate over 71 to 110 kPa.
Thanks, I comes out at 0.94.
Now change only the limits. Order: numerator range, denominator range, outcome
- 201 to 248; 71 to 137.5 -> 0.75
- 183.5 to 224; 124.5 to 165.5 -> 0.70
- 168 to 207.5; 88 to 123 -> 0.78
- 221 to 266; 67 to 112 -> 0.90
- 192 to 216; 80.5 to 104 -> 0.60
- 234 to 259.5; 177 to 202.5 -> 1.15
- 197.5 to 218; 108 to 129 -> 0.57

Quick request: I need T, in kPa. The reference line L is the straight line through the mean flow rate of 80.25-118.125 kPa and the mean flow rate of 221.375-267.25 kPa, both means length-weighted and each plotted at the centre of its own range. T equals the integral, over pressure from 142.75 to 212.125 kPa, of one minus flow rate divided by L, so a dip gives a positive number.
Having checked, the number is 9.0 kPa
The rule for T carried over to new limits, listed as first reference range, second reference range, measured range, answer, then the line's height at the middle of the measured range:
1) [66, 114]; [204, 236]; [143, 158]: -1.7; 356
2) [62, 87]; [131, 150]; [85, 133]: -1.2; 407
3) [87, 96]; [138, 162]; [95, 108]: 0.2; 416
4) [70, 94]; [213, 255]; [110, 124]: -1.1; 392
